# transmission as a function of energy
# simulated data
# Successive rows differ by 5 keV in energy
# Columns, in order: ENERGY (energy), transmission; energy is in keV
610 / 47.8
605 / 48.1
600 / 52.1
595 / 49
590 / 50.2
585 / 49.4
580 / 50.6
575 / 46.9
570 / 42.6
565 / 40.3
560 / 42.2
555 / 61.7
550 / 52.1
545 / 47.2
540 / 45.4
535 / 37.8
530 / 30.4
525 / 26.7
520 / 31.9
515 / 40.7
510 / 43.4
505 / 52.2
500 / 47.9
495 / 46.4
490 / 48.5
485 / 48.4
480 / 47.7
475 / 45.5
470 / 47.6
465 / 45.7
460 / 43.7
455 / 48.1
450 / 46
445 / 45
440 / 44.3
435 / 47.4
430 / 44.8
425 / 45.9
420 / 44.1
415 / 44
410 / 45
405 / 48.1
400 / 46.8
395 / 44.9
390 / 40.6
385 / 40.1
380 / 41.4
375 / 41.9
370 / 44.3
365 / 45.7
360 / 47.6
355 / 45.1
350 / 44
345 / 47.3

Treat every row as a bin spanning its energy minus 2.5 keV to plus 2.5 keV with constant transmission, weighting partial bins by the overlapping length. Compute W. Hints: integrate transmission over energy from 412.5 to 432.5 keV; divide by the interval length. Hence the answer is 44.7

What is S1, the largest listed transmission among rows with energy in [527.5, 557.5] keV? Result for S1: 61.7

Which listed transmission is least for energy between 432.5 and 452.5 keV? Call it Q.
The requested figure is 44.3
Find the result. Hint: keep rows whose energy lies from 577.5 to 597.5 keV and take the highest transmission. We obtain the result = 50.6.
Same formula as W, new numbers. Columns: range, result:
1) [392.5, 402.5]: 45.9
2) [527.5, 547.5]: 40.2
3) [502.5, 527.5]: 39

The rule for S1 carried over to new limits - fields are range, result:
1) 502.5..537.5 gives 52.2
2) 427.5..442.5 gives 47.4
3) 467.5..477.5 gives 47.6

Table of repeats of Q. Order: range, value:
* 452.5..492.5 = 43.7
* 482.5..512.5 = 43.4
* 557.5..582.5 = 40.3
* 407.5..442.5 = 44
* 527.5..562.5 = 30.4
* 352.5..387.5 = 40.1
